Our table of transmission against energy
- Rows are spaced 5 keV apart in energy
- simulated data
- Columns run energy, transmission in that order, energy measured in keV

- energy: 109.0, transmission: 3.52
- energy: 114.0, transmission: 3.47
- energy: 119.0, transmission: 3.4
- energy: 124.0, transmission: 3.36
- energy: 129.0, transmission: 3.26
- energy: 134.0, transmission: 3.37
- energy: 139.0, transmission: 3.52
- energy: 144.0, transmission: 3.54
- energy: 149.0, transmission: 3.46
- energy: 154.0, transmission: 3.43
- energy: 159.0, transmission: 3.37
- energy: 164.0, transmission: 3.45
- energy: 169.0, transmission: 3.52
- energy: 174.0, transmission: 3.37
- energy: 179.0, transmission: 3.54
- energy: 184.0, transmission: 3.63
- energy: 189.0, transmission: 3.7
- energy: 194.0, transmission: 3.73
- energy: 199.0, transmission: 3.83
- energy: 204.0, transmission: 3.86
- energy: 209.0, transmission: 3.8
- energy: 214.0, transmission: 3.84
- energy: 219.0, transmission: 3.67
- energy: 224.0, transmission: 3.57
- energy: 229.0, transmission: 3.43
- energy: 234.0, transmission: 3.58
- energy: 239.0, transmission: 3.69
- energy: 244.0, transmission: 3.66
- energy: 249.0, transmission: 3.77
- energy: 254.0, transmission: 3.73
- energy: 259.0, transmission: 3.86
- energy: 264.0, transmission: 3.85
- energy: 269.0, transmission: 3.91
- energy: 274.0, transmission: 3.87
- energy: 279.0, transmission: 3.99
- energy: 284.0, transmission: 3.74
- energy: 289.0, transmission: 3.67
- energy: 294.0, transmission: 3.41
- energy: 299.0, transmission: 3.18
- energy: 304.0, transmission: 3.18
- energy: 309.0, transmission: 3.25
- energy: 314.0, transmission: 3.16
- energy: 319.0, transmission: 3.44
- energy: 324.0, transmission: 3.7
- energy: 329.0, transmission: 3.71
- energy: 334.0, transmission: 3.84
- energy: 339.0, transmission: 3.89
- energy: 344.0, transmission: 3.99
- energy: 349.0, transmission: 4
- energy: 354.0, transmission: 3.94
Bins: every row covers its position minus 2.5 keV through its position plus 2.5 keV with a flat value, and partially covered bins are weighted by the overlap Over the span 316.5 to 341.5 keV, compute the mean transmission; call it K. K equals 3.72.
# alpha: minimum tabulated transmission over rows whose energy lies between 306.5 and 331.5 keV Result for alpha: 3.16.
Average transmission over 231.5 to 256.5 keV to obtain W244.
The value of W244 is 3.69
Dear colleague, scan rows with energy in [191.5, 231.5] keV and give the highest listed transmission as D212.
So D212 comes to 3.86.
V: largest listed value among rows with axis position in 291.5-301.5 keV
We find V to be 3.41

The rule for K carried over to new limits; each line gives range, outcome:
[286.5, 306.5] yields 3.36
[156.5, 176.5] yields 3.43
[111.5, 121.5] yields 3.44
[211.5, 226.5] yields 3.69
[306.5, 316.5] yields 3.2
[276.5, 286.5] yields 3.87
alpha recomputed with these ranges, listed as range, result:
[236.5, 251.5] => 3.66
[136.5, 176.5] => 3.37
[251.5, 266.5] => 3.73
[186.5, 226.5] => 3.57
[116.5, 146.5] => 3.26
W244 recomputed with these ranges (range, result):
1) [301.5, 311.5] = 3.21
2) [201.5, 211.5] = 3.83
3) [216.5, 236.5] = 3.56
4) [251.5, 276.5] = 3.84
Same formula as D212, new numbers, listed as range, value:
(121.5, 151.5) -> 3.54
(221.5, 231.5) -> 3.57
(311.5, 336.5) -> 3.84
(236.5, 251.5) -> 3.77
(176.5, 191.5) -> 3.7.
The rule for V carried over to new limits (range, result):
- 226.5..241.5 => 3.69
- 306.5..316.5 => 3.25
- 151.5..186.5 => 3.63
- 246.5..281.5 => 3.99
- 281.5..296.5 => 3.74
